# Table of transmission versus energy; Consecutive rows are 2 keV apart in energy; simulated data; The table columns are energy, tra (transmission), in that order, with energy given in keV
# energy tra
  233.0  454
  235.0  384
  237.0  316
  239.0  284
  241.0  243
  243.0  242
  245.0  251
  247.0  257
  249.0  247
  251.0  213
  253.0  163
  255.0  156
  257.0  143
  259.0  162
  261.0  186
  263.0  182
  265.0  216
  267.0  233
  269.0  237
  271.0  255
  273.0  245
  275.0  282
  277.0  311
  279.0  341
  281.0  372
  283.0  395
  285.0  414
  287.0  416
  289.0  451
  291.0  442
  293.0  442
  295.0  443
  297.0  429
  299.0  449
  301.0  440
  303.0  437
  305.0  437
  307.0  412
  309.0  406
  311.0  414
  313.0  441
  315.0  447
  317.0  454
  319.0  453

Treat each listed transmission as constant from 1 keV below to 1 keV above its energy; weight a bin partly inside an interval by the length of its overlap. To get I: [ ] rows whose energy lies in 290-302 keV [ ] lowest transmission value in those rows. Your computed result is 429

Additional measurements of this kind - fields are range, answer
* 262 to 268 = 182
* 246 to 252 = 213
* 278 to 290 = 341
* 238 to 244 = 242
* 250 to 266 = 143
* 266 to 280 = 233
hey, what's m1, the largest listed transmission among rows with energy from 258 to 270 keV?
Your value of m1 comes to 237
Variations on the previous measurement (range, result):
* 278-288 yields 416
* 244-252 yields 257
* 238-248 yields 284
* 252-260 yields 163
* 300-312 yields 440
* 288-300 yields 451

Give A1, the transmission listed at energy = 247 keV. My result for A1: 257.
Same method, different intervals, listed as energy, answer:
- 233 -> 454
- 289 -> 451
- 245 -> 251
